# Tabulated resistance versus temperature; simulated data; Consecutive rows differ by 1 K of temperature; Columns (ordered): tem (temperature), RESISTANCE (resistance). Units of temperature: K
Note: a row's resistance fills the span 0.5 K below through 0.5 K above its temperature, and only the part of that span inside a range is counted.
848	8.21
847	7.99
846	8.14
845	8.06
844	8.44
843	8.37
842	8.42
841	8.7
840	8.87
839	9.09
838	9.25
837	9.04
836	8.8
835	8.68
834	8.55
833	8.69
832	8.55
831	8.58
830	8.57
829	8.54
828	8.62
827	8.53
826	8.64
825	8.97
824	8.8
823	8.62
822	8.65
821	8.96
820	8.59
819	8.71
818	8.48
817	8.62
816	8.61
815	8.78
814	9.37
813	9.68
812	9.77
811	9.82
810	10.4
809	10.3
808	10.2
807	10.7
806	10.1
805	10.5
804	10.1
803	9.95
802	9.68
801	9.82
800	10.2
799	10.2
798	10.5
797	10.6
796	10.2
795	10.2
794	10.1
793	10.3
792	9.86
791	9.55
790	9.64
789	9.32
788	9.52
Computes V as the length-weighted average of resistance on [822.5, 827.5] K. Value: 8.71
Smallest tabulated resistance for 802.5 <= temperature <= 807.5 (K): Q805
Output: 9.95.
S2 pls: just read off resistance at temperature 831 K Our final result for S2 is 8.58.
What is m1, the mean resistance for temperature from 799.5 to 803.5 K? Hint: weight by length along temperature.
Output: 9.91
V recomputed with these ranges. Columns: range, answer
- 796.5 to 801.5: 10.3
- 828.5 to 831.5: 8.56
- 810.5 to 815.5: 9.48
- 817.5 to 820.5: 8.59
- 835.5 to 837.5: 8.92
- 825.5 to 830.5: 8.58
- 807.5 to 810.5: 10.3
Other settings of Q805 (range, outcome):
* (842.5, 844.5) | 8.37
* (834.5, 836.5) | 8.68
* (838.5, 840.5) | 8.87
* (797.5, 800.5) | 10.2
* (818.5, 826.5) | 8.59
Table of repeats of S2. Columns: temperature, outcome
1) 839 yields 9.09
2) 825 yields 8.97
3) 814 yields 9.37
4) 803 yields 9.95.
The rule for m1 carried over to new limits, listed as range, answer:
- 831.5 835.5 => 8.62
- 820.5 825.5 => 8.8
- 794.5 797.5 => 10.3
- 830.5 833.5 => 8.61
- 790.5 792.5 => 9.71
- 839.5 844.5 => 8.56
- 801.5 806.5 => 10.1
